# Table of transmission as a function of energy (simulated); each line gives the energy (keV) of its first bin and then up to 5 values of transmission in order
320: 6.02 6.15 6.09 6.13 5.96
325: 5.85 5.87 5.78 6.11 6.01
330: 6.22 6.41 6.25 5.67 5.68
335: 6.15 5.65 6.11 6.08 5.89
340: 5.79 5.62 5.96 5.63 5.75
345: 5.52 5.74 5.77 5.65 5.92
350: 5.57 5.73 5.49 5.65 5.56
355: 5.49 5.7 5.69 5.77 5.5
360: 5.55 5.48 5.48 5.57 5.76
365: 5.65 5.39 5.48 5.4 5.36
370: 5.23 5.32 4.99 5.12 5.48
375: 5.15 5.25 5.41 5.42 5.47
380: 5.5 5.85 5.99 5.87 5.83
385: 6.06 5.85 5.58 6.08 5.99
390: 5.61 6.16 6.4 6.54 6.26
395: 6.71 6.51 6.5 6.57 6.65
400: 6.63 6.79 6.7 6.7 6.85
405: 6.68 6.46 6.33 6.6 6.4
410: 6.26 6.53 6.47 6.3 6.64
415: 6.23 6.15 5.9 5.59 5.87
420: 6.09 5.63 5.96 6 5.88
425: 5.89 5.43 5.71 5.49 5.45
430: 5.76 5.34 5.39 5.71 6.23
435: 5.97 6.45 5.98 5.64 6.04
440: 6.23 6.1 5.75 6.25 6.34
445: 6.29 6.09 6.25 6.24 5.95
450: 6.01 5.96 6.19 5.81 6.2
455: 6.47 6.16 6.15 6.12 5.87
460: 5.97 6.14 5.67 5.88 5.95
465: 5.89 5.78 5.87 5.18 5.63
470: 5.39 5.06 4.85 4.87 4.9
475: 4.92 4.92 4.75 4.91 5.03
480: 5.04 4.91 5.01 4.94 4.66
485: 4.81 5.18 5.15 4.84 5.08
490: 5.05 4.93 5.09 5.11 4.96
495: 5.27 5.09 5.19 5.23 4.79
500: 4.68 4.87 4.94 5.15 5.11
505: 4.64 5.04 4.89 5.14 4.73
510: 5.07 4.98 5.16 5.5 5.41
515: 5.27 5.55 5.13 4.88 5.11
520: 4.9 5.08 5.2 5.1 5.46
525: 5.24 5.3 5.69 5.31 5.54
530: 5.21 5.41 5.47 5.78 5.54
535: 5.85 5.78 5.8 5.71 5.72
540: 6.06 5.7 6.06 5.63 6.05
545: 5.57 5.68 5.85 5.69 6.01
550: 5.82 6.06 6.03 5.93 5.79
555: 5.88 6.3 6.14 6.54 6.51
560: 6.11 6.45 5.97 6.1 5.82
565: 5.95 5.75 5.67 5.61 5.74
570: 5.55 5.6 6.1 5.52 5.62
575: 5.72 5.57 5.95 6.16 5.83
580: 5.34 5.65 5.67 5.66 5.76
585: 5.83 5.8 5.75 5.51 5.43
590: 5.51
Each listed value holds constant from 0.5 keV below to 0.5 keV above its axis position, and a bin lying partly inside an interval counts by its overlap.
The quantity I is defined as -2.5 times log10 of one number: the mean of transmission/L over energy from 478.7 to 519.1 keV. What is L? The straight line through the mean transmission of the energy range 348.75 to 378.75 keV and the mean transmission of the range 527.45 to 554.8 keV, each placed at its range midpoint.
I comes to 0.13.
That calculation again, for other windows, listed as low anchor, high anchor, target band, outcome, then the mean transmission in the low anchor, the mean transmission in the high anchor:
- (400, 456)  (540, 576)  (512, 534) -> 0.124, 6.11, 5.9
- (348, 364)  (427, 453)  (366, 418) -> -0.049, 5.62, 5.96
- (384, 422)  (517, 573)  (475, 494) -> 0.199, 6.29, 5.72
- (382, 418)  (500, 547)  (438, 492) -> 0.047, 6.32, 5.35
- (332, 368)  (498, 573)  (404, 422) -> -0.111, 5.69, 5.55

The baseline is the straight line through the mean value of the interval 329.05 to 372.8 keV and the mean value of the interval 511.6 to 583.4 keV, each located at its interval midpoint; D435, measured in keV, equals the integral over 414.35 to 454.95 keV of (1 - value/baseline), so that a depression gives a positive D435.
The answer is -1.9 keV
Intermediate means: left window 5.68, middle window 5.94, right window 5.69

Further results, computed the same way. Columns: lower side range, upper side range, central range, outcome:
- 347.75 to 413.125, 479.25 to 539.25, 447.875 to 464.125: -1.7 keV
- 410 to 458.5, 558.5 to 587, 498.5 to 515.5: 2.6 keV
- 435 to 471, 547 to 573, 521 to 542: 1.5 keV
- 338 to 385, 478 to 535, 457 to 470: -1.4 keV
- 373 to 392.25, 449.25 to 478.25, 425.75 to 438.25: -0.2 keV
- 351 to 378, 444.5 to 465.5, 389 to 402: -1.8 keV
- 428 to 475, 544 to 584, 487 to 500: 1.8 keV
